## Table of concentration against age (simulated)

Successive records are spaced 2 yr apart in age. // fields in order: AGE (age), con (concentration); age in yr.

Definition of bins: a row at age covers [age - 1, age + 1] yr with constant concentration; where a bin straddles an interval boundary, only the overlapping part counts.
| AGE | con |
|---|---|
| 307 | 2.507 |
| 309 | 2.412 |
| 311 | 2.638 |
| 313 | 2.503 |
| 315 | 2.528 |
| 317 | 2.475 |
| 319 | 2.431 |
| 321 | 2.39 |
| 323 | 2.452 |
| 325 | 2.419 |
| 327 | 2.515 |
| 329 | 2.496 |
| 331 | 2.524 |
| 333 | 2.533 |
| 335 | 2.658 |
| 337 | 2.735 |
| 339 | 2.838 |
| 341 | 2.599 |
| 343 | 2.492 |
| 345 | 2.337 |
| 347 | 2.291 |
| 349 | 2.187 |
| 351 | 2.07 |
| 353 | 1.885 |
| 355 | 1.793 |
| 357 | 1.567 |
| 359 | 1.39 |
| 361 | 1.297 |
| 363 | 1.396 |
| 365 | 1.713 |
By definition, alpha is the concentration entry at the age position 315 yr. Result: 2.528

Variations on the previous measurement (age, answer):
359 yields 1.39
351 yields 2.07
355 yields 1.793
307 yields 2.507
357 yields 1.567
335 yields 2.658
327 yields 2.515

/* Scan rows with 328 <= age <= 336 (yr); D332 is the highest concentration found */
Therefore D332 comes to 2.658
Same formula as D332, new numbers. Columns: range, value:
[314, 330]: 2.528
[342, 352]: 2.492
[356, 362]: 1.567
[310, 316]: 2.638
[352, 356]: 1.885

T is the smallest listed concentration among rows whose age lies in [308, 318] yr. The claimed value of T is 2.412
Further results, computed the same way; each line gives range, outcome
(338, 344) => 2.492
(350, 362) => 1.297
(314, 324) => 2.39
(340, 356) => 1.793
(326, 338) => 2.496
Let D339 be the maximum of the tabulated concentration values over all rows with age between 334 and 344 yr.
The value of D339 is 2.838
